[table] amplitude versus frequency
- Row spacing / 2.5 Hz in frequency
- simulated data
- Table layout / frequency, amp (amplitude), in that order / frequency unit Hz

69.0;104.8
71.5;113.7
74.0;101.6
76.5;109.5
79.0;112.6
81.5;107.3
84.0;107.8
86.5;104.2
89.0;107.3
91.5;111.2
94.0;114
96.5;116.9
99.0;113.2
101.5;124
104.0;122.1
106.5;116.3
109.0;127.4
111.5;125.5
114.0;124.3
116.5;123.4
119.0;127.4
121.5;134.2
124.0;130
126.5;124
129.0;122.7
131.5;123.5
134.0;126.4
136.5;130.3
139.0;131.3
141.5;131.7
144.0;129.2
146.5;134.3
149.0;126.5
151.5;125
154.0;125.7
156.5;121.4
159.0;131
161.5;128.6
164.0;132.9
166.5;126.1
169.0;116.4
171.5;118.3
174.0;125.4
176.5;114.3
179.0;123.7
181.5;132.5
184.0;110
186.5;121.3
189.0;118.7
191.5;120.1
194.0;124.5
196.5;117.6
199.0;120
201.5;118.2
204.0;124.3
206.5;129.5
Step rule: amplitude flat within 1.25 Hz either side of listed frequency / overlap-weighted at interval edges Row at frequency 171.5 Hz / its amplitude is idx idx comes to 118.3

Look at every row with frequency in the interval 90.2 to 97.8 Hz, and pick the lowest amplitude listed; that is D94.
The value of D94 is 111.2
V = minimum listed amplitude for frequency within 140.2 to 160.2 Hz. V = 121.4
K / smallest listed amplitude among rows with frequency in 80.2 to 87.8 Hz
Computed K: 104.2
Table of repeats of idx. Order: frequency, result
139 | 131.3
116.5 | 123.4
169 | 116.4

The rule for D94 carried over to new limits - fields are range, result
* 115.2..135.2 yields 122.7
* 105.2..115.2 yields 116.3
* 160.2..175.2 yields 116.4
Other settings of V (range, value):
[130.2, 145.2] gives 123.5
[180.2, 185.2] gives 110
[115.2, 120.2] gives 123.4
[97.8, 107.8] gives 113.2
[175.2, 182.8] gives 114.3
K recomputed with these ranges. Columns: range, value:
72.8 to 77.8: 101.6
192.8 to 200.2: 117.6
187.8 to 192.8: 118.7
